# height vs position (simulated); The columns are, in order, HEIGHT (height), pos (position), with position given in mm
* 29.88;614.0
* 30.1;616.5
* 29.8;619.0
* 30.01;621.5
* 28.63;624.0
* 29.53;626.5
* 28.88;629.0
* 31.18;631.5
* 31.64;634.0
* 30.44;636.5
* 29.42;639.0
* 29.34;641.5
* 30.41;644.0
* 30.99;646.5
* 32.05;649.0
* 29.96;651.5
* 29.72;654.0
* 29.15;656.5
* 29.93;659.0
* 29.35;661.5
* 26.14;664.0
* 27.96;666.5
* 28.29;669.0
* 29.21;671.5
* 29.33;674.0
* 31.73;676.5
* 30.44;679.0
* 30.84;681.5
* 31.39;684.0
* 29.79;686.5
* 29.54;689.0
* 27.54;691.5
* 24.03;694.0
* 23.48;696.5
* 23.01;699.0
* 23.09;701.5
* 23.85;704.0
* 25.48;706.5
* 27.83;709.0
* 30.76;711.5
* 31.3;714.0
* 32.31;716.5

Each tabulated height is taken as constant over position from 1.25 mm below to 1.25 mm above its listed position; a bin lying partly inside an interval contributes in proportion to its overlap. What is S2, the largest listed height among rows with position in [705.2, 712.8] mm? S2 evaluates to 30.76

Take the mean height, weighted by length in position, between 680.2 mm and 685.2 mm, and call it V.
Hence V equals 31.1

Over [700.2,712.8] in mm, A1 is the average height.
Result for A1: 26.2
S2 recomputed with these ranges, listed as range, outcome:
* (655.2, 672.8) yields 29.93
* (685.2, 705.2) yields 29.79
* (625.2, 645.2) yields 31.64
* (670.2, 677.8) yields 31.73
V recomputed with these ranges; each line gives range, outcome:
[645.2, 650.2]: 31.5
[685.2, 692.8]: 28.9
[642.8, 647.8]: 30.7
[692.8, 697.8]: 23.7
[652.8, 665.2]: 28.9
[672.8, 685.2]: 30.7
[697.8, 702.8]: 23.1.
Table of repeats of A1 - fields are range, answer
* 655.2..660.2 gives 29.5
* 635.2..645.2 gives 29.9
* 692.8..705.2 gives 23.5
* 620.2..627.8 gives 29.4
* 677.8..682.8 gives 30.6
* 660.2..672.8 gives 28.2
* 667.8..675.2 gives 28.9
